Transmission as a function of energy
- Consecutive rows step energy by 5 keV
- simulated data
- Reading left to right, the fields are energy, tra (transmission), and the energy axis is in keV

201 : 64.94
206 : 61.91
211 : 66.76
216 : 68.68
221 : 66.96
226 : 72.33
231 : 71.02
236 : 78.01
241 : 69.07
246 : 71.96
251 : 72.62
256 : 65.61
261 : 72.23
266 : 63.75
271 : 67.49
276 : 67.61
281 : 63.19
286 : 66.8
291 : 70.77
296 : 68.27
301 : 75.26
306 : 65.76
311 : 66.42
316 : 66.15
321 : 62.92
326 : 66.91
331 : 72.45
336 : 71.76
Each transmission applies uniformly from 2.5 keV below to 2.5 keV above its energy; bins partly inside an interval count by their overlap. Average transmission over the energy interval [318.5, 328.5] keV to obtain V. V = 64.9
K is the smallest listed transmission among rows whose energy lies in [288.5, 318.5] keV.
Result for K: 65.76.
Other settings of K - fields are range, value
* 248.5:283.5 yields 63.19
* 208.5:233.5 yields 66.76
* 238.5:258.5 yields 65.61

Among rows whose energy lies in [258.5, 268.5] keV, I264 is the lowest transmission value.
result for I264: 63.75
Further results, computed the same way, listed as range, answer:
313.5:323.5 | 62.92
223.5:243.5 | 69.07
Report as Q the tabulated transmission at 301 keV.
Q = 75.26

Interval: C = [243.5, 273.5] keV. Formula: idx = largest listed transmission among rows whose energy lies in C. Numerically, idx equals 72.62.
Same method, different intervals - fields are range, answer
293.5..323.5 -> 75.26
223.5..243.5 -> 78.01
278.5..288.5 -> 66.8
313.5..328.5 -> 66.91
